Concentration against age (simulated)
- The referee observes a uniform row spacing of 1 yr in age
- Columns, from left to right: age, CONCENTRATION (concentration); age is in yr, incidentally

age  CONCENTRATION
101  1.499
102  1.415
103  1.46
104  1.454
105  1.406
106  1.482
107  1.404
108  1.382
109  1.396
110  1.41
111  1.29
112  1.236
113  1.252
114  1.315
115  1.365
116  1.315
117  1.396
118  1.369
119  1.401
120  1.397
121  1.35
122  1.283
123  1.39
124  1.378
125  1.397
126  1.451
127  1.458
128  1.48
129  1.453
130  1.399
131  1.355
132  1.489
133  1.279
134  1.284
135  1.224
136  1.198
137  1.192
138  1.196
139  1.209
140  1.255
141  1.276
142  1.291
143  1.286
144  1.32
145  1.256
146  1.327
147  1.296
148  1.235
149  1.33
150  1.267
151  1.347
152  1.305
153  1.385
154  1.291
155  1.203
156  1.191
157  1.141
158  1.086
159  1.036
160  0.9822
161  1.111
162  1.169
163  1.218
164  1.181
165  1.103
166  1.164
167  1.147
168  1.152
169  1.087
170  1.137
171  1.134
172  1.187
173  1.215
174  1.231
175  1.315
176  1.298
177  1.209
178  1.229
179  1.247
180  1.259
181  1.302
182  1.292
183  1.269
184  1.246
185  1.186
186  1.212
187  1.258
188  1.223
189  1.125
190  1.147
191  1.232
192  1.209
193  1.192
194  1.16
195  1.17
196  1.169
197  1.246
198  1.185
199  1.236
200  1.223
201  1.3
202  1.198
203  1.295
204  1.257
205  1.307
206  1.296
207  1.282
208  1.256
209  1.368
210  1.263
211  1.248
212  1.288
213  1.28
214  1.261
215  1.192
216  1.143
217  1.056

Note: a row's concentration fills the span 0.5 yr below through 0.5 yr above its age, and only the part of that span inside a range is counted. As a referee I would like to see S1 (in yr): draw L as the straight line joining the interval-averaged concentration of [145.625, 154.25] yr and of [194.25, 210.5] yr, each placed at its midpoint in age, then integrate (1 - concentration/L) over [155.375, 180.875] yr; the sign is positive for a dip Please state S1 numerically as 2.3 yr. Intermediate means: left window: 1.31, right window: 1.25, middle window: 1.17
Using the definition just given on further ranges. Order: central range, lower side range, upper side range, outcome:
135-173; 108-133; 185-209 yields 3.0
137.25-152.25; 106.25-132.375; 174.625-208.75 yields 0.6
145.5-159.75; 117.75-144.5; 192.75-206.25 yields 0.7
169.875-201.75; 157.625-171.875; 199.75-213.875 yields -0.6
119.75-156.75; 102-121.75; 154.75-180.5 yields -1.1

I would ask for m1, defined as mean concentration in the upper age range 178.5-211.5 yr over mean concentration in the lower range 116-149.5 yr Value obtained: 0.93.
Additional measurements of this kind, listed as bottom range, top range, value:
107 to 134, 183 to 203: 0.88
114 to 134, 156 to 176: 0.83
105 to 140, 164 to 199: 0.89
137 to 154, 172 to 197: 0.95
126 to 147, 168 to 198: 0.92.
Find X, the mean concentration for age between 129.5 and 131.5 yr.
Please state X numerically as 1.38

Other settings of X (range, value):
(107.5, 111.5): 1.37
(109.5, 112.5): 1.31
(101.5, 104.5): 1.44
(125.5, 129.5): 1.46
